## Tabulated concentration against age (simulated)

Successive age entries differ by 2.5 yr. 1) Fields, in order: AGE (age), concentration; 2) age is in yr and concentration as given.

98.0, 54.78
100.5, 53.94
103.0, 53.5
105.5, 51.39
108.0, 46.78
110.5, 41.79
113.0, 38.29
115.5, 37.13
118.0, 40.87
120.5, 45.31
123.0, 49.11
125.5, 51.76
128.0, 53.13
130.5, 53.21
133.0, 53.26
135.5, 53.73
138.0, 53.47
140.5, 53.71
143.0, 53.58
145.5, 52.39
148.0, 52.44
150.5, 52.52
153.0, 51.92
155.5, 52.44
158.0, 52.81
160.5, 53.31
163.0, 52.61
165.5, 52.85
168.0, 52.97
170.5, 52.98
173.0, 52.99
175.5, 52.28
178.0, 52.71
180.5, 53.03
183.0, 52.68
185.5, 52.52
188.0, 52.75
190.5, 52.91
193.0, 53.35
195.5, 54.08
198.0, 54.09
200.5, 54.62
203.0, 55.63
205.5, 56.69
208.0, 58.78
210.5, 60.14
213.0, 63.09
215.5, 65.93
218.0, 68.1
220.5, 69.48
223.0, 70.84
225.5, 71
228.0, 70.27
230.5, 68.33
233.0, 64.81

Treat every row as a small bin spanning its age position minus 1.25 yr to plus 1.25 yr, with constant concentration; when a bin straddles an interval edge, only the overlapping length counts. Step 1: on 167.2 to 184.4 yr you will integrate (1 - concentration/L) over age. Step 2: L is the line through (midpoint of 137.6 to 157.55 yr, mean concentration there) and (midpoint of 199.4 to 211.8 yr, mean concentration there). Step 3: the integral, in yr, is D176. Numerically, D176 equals 0.7 yr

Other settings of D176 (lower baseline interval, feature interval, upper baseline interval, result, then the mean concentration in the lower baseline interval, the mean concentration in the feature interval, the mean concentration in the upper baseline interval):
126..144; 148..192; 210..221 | 4.4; 53.4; 52.7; 65.4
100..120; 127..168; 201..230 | -0.9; 45.1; 53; 64.4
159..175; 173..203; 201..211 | 1.1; 52.9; 53.3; 57.4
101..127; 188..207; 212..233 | 2.6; 45.9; 54.4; 68.2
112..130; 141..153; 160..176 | -0.8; 45.5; 52.7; 52.9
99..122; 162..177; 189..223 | 0.4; 45.6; 52.8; 59.4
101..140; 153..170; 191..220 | 0.2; 48.4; 52.8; 58.7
